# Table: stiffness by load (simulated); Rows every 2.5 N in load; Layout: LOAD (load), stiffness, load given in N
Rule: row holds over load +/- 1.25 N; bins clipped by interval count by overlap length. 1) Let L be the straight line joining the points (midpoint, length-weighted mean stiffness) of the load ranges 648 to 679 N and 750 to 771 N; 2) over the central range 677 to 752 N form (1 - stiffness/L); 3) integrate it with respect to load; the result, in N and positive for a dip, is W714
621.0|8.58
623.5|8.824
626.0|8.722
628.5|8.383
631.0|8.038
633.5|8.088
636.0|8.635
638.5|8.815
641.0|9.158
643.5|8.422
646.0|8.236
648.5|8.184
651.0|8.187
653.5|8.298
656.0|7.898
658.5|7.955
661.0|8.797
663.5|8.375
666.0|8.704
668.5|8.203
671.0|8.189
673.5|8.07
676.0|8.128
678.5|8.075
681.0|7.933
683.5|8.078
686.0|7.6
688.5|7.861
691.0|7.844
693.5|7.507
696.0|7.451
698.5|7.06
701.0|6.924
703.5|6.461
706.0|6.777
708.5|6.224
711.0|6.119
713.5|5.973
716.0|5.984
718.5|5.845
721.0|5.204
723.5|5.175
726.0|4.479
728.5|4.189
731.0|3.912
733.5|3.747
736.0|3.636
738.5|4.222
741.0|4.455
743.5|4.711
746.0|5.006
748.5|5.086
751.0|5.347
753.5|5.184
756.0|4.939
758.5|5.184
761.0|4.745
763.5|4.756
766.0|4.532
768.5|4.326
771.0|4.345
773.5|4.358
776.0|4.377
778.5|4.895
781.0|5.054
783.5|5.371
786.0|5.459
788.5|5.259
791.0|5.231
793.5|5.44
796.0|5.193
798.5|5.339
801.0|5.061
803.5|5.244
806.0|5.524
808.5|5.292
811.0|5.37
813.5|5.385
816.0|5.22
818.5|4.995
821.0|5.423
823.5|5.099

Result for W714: 6.4 N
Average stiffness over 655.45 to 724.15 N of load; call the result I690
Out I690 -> 7.31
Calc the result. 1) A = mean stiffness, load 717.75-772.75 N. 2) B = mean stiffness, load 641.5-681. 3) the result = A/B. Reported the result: 0.6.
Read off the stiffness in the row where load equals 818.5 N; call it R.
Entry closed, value 4.995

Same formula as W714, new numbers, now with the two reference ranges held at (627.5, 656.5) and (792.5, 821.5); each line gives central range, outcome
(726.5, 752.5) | 8.3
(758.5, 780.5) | 5.1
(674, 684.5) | -0.5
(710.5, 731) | 4.9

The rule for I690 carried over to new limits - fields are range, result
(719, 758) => 4.65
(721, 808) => 4.83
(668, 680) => 8.12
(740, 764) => 4.95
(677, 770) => 5.75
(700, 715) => 6.4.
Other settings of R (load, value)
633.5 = 8.088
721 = 5.204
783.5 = 5.371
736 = 3.636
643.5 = 8.422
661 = 8.797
